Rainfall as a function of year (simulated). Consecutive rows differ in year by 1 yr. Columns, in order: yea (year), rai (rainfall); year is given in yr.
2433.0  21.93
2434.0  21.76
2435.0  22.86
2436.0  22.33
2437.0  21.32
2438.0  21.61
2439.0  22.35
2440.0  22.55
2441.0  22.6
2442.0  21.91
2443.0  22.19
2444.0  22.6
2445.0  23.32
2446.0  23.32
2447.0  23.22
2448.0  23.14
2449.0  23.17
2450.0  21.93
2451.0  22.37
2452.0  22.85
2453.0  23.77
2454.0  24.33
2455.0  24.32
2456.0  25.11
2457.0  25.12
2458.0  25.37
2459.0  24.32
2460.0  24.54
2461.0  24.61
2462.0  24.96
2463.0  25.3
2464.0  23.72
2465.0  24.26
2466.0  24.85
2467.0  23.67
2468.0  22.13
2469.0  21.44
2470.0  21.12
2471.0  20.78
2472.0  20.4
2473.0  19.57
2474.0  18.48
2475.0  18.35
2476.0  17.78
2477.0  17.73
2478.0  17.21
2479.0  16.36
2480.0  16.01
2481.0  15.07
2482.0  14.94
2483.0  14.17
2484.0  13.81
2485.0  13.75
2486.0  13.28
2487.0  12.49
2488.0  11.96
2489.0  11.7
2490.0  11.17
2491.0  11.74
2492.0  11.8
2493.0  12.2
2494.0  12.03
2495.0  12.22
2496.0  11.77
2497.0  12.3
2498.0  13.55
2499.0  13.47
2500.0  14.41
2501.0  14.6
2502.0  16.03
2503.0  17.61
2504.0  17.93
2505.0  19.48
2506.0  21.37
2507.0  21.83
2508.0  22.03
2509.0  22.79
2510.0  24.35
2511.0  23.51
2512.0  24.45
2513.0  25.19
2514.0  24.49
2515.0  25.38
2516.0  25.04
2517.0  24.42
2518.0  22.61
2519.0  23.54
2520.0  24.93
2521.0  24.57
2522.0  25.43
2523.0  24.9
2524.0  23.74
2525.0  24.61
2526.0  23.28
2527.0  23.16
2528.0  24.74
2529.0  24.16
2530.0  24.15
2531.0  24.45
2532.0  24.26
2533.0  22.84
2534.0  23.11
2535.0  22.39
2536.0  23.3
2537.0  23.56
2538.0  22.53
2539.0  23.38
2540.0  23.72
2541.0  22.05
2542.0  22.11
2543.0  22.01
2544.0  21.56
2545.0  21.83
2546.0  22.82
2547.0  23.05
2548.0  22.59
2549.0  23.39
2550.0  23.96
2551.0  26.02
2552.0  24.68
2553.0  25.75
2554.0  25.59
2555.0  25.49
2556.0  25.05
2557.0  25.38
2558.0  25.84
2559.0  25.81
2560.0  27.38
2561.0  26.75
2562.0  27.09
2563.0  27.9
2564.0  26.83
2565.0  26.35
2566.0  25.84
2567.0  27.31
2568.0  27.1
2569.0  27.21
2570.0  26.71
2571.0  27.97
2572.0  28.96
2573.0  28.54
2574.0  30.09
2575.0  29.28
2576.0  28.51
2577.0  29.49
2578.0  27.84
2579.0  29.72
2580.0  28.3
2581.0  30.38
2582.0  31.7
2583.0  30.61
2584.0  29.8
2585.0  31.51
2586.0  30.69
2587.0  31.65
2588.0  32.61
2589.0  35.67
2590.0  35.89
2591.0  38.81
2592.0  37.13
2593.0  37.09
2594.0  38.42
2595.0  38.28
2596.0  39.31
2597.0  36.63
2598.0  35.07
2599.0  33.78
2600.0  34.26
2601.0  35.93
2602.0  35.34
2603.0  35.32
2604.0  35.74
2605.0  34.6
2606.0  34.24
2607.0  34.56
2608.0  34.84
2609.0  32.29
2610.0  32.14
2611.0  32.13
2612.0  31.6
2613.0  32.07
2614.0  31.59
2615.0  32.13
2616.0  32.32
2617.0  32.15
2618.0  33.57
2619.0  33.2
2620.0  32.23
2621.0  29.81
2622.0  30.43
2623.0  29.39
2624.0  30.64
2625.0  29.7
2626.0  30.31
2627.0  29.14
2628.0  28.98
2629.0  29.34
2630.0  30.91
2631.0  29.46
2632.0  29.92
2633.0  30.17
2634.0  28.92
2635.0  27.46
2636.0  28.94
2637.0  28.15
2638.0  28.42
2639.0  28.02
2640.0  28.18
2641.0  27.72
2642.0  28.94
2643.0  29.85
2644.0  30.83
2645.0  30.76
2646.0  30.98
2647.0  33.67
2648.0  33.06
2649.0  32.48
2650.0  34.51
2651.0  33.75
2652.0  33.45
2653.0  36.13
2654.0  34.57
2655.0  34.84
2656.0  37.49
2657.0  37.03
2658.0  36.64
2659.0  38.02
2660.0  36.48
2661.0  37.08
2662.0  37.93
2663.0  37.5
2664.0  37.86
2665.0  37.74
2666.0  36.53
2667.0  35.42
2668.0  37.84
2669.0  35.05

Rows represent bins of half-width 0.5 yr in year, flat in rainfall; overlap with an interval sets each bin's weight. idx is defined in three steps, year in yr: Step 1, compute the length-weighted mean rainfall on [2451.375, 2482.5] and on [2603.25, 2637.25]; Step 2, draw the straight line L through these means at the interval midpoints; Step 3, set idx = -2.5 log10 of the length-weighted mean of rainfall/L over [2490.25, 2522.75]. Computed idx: 0.25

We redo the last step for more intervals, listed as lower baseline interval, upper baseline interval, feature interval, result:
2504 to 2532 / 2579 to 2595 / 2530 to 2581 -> 0.139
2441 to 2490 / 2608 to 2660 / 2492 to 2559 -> 0.124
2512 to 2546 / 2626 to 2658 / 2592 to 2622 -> -0.183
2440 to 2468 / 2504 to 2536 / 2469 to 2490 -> 0.408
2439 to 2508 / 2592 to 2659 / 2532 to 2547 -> 0.101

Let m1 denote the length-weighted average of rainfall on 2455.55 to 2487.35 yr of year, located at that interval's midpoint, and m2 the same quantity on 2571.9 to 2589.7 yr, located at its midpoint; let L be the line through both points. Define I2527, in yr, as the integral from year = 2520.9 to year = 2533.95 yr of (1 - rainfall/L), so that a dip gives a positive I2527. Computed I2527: 0.6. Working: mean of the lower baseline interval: 20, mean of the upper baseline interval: 30.4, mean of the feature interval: 24.1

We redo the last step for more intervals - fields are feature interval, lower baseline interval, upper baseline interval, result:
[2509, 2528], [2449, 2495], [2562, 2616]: 0.0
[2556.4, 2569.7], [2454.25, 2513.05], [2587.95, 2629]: 0.7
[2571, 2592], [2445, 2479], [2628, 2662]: -1.7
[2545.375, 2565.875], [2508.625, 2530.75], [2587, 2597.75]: 3.4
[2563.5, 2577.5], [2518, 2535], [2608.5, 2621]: 0.1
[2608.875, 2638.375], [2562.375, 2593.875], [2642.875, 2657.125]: 1.6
